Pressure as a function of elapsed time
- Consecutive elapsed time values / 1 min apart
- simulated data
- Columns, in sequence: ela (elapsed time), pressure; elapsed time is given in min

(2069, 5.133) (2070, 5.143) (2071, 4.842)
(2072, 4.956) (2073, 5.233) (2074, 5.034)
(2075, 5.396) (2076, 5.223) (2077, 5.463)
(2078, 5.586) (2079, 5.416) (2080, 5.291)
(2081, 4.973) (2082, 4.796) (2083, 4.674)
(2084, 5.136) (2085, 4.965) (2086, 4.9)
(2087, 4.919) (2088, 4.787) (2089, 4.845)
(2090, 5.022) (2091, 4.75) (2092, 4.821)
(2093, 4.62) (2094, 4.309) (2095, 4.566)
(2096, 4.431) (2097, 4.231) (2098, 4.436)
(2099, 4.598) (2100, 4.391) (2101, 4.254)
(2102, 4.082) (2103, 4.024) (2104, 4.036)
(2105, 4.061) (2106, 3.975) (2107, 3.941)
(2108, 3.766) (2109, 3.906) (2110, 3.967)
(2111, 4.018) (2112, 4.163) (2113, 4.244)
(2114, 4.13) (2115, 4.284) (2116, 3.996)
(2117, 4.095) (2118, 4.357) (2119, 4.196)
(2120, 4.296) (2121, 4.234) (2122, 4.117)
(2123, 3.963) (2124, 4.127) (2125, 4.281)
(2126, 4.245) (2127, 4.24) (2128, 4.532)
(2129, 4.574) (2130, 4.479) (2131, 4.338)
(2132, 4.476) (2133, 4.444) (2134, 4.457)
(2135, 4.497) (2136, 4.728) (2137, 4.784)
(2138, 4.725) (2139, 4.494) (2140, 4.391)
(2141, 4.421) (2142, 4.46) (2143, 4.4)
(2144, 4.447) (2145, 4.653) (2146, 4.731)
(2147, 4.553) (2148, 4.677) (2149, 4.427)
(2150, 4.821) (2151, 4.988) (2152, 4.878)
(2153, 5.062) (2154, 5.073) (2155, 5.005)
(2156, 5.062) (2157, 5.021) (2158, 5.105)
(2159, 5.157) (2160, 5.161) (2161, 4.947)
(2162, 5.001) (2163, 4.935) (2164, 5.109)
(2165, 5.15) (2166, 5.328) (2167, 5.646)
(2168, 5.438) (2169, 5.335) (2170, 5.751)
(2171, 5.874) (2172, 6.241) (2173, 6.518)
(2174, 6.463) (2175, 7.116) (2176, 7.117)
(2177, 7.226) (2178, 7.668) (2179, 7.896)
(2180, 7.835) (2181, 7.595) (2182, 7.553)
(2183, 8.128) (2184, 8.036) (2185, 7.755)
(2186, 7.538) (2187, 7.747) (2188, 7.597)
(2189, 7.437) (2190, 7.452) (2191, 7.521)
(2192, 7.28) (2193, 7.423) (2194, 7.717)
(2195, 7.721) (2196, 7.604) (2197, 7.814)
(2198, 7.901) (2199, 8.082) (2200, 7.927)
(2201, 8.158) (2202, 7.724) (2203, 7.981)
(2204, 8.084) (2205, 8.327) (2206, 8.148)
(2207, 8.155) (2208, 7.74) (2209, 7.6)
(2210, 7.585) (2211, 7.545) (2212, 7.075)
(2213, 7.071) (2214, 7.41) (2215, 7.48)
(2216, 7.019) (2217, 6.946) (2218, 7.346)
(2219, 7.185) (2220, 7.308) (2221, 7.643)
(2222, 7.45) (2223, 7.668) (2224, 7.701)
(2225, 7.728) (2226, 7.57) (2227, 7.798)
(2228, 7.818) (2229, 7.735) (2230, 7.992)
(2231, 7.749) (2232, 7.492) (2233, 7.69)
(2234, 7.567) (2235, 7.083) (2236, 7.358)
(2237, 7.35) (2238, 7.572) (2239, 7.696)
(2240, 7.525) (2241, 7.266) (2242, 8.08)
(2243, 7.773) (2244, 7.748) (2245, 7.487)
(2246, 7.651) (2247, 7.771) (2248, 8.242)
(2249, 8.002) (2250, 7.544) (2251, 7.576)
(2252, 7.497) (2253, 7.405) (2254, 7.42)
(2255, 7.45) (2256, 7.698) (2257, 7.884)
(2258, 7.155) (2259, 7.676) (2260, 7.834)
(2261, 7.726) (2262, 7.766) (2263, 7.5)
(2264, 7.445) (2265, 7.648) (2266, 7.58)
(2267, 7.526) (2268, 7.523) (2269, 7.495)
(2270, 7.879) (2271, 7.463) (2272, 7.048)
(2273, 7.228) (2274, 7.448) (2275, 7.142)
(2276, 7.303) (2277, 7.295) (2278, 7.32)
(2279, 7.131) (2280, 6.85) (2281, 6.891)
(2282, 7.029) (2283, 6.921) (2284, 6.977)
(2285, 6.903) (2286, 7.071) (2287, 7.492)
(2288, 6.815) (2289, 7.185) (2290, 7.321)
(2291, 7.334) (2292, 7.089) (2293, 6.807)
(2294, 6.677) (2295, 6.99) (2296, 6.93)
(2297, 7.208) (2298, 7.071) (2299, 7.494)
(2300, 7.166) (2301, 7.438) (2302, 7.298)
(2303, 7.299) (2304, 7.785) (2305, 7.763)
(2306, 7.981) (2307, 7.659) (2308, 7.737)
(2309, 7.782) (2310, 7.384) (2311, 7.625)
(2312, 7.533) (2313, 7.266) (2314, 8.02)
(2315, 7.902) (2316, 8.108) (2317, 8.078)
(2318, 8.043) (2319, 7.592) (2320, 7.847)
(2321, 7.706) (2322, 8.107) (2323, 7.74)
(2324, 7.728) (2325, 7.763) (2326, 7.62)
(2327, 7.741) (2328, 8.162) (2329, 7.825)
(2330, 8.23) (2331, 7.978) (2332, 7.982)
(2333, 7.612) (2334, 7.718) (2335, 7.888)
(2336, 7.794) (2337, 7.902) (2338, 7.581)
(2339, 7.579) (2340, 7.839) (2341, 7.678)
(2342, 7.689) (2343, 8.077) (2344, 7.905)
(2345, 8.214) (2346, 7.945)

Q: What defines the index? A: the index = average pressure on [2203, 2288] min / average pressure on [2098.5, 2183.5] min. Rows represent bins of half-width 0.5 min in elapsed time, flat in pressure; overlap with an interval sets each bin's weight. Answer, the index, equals 1.52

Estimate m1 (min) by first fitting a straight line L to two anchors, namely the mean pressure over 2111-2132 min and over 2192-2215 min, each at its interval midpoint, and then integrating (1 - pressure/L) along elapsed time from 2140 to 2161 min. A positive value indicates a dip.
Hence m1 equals 2.6 min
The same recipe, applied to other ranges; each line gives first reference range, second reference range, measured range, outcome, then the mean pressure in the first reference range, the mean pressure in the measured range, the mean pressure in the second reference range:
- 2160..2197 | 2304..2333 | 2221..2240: -1.2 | 6.79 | 7.61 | 7.81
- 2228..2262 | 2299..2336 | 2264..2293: 1.7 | 7.63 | 7.24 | 7.75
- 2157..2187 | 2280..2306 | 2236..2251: -1.8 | 6.37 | 7.68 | 7.17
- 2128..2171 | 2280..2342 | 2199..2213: -5.0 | 4.84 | 7.83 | 7.53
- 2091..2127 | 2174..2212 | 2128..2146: 2.8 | 4.21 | 4.52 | 7.7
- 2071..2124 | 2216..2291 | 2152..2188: -1.8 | 4.54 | 6.22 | 7.47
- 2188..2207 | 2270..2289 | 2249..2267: -0.7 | 7.8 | 7.59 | 7.15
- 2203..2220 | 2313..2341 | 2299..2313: 0.4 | 7.55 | 7.56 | 7.84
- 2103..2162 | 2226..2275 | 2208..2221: -1.4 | 4.46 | 7.33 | 7.6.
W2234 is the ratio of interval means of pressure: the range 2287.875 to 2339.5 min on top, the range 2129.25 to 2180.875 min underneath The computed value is 1.44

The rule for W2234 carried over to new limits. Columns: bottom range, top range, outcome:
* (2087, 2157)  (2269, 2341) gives 1.69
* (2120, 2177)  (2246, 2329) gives 1.51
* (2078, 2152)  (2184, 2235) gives 1.71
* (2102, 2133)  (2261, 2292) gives 1.75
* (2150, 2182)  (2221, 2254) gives 1.31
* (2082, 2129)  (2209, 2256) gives 1.73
